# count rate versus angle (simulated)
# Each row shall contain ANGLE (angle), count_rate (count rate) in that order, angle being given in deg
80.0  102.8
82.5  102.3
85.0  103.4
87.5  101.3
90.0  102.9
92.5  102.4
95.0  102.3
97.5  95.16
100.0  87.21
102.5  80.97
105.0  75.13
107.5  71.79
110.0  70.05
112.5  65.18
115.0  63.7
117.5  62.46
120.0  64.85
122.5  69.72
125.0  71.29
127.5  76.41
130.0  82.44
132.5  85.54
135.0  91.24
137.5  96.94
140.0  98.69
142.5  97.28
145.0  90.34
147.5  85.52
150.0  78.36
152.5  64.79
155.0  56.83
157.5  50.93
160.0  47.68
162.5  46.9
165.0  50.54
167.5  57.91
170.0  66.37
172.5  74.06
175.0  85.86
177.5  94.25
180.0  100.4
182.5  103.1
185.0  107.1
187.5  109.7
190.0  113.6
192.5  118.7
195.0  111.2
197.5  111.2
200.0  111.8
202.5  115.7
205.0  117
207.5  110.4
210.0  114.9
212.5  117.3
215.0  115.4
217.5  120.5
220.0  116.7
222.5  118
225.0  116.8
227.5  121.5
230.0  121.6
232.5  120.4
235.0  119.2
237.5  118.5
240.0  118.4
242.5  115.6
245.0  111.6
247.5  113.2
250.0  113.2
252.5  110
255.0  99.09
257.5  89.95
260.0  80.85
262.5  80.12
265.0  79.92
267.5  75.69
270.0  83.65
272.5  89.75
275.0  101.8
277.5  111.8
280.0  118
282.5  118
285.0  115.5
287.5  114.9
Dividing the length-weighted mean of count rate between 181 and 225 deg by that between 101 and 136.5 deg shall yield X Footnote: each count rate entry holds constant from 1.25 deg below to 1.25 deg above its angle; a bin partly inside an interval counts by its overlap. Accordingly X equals 1.54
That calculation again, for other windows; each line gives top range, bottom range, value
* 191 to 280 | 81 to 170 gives 1.38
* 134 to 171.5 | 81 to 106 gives 0.75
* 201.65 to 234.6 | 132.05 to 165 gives 1.57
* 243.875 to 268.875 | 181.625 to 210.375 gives 0.85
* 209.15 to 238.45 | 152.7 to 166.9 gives 2.28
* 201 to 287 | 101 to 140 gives 1.43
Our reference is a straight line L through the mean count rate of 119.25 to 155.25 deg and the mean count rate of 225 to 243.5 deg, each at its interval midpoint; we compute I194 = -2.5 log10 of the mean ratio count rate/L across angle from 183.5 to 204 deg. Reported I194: -0.09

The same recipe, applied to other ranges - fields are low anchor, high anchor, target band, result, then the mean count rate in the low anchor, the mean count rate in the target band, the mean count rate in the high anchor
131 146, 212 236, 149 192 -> 0.31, 93.2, 77.7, 119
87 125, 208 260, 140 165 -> 0.31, 80.3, 69.3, 114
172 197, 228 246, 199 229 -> -0.05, 103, 116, 118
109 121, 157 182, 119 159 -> -0.18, 65.2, 78.7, 69.1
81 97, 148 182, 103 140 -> 0.15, 102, 75.7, 68.5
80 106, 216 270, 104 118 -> 0.38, 95.9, 68.2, 107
